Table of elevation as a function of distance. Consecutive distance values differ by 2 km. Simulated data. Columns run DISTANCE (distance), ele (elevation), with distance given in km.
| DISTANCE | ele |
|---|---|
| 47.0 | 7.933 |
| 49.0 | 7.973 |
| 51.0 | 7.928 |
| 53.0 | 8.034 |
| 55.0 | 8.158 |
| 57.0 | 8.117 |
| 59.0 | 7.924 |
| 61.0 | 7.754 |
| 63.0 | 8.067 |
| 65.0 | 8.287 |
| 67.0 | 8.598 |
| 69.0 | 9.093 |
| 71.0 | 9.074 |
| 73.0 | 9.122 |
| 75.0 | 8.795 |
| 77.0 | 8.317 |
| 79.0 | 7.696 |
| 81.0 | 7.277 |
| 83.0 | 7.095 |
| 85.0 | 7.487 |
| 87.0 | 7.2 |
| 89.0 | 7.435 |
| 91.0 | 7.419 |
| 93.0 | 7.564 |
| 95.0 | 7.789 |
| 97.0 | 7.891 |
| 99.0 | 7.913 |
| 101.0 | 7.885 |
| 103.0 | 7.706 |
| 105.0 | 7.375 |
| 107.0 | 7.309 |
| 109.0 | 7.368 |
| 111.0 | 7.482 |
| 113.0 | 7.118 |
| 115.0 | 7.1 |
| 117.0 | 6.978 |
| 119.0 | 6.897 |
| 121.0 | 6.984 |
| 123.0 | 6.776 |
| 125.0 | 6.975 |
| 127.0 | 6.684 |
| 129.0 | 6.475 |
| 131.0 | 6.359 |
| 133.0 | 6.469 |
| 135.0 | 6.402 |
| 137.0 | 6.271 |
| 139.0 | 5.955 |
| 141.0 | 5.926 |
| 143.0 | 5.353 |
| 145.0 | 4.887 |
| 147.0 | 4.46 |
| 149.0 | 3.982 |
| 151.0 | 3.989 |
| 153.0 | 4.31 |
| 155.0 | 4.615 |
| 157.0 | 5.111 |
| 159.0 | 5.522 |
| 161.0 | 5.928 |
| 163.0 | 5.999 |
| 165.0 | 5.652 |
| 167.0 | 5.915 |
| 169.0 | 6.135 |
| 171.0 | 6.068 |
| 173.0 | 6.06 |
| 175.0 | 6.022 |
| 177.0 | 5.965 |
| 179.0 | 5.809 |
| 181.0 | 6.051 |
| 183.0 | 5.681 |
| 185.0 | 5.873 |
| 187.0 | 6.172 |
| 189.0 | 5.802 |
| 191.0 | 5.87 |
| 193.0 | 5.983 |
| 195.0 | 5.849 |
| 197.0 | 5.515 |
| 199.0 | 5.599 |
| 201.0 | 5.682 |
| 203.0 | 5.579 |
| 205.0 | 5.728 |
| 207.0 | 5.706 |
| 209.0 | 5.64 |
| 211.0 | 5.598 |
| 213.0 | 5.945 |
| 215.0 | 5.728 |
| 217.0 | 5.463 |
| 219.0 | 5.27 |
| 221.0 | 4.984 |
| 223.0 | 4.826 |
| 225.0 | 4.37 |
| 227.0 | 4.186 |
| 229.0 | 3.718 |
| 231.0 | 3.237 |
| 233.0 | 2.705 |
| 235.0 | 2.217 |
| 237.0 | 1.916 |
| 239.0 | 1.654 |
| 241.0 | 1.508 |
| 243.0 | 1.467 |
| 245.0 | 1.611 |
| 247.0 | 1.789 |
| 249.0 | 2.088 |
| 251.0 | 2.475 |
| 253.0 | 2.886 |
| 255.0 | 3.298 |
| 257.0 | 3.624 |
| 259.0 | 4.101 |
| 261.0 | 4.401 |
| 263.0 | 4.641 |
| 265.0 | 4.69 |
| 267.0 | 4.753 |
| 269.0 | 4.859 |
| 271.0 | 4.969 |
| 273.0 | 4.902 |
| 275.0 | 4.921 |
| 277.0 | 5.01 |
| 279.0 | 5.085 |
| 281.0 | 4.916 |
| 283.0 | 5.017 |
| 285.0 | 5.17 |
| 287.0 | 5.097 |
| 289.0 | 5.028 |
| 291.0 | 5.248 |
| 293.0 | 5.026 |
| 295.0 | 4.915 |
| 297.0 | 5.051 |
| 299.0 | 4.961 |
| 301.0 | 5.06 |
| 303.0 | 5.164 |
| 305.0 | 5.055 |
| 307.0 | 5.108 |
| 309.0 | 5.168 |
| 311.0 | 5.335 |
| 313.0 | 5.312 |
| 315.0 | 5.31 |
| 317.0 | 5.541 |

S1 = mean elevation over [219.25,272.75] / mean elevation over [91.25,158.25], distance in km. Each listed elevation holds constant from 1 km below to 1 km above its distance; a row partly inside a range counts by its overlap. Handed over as 0.5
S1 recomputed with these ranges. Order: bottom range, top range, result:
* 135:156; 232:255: 0.41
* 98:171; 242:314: 0.71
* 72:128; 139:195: 0.74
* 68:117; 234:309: 0.52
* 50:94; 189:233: 0.65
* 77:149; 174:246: 0.69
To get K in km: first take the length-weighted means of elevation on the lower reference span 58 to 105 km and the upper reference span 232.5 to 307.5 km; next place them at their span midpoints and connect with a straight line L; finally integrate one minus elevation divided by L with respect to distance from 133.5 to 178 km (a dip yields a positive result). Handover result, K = 6.2 km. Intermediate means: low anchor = 7.96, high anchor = 4.01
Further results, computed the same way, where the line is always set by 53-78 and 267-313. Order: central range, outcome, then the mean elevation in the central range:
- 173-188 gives 1.7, 5.95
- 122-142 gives 2.7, 6.43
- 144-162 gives 5.9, 4.76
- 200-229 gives 4.3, 5.28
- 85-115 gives 1.5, 7.52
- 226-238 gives 5.9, 3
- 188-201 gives 1.4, 5.76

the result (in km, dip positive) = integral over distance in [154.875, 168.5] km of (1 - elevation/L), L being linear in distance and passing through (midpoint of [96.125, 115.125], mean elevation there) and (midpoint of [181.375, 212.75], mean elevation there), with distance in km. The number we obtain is 1.7 km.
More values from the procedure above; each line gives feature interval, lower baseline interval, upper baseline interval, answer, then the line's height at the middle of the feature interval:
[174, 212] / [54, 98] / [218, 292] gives -3.66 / 5.29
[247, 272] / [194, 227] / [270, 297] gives 6.47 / 5.16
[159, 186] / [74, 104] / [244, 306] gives 1.24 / 6.21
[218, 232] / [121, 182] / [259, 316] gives 2.56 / 5.34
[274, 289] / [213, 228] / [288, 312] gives 0.15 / 5.08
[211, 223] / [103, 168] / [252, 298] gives -0.36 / 5.27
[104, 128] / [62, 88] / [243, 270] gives 0.00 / 7.09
